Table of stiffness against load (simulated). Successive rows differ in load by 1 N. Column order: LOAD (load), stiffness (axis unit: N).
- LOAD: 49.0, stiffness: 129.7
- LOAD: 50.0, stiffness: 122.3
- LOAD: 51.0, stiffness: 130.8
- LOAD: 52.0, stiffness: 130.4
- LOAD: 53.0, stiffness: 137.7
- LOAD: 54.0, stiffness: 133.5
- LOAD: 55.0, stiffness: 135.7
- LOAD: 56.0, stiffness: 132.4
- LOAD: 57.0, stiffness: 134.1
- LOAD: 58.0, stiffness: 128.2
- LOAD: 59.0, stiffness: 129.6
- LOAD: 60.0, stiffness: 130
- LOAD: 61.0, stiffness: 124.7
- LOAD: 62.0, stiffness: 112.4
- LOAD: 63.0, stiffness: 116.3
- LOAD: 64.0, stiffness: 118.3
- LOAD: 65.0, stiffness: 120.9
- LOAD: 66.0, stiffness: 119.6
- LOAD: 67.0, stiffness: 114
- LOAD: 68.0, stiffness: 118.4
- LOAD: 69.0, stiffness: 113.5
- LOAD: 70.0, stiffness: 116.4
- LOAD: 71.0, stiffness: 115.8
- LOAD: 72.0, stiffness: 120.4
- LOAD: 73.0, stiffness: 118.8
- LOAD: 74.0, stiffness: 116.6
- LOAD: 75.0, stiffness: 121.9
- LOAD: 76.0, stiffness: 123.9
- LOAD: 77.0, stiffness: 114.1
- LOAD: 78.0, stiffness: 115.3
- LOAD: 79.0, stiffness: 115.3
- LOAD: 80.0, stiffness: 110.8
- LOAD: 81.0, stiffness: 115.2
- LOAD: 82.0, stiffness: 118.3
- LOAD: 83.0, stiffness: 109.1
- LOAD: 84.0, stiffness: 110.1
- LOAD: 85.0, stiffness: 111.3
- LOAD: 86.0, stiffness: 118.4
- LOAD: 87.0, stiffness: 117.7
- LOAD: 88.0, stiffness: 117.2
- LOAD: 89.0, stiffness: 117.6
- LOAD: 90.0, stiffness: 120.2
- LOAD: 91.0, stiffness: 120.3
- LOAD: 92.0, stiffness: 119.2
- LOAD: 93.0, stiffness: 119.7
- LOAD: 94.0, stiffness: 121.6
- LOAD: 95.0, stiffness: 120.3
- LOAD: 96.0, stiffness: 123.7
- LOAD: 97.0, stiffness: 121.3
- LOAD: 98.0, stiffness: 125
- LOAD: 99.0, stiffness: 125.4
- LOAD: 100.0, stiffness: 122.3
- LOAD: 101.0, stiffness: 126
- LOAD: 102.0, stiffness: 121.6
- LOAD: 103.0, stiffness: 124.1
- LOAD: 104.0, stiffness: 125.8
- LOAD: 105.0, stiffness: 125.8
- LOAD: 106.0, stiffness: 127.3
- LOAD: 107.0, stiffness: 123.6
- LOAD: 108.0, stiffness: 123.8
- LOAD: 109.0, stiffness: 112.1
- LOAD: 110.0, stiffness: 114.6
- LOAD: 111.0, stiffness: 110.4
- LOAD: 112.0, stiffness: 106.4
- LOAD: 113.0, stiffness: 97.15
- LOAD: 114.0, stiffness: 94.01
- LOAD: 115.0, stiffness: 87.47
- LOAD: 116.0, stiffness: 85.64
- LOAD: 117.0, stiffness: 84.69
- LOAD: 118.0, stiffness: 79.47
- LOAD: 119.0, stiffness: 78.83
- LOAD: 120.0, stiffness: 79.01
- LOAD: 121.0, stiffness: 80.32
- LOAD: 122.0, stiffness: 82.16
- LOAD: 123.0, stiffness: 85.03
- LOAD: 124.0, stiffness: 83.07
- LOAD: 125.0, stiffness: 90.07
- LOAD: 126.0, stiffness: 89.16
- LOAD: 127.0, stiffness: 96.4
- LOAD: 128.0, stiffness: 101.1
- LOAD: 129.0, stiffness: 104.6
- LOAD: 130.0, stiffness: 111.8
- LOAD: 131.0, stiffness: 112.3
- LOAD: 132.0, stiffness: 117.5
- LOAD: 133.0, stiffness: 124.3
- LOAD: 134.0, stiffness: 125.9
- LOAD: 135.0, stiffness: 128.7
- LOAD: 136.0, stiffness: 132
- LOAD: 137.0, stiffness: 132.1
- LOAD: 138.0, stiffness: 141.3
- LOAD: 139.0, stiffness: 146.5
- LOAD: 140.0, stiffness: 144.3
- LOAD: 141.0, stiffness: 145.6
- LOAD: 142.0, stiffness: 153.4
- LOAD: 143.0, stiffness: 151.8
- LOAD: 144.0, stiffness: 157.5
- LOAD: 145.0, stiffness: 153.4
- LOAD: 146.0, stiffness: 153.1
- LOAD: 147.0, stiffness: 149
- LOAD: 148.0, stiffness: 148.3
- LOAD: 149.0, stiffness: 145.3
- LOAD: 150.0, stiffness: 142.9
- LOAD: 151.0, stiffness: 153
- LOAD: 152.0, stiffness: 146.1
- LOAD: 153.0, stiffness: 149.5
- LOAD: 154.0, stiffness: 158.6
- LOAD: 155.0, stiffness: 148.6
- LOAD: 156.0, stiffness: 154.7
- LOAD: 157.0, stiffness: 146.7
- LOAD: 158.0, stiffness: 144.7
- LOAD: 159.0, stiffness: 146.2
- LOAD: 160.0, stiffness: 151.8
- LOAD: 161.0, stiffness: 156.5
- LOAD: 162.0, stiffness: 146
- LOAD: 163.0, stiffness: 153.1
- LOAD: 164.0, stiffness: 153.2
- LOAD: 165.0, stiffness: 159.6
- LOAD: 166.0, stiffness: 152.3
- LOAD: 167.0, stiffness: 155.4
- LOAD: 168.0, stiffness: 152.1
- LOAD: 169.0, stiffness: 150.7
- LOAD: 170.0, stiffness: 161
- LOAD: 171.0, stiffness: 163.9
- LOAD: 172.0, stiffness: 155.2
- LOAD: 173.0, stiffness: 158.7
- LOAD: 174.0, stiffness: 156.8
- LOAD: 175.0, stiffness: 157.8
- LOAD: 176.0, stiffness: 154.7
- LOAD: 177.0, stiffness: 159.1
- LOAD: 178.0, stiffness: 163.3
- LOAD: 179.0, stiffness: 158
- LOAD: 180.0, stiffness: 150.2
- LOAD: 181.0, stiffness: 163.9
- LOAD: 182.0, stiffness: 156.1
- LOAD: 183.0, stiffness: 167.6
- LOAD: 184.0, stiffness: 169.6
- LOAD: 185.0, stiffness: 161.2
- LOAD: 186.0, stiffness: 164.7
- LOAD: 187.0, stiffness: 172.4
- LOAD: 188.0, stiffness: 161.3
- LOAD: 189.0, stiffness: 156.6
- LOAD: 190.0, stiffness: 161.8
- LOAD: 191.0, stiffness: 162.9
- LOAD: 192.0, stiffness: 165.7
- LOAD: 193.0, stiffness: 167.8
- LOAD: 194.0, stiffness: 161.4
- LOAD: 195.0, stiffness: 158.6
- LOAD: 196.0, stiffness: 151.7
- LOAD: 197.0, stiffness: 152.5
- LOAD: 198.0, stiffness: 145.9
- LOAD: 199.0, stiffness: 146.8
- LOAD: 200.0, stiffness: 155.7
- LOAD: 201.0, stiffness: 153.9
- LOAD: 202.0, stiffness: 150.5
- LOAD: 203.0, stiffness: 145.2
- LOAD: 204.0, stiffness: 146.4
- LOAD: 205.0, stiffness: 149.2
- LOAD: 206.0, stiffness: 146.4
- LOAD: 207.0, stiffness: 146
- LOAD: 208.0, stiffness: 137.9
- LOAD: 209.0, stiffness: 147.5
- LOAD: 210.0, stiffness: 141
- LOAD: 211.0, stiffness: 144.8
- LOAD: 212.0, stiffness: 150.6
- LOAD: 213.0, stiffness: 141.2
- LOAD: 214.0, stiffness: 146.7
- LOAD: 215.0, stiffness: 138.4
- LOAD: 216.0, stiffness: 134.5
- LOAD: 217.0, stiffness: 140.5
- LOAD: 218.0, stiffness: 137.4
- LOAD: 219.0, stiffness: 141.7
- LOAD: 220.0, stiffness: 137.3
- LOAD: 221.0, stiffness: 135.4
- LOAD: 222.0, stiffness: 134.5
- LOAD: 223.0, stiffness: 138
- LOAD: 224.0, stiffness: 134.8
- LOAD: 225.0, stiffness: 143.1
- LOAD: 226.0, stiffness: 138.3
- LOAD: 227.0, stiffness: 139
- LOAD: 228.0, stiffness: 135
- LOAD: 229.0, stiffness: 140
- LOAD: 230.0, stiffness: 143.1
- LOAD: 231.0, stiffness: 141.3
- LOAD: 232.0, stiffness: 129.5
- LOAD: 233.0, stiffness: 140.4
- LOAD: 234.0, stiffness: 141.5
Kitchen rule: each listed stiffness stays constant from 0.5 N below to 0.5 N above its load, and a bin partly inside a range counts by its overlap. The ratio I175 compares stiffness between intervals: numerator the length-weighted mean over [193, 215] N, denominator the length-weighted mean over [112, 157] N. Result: 1.23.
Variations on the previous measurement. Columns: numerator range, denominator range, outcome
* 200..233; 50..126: 1.24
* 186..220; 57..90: 1.27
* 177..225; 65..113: 1.28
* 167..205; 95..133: 1.49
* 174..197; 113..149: 1.40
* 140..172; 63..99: 1.29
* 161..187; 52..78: 1.29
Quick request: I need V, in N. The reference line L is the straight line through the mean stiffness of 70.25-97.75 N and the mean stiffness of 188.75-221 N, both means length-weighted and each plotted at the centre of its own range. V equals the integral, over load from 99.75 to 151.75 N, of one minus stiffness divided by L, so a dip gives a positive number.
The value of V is 4.3 N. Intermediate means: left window 118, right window 149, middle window 118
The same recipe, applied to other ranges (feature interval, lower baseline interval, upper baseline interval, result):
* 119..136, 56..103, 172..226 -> 4.0 N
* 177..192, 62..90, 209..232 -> -3.2 N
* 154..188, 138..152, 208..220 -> -2.4 N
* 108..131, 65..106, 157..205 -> 6.6 N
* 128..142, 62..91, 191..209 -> 0.6 N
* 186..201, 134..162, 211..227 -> -1.7 N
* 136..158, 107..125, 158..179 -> -3.1 N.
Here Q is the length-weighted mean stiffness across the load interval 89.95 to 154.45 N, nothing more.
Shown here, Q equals 120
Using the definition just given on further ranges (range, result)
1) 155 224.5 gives 152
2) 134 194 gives 154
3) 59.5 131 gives 111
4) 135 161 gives 148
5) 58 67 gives 121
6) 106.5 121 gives 97.7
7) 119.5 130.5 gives 91.2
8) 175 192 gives 161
